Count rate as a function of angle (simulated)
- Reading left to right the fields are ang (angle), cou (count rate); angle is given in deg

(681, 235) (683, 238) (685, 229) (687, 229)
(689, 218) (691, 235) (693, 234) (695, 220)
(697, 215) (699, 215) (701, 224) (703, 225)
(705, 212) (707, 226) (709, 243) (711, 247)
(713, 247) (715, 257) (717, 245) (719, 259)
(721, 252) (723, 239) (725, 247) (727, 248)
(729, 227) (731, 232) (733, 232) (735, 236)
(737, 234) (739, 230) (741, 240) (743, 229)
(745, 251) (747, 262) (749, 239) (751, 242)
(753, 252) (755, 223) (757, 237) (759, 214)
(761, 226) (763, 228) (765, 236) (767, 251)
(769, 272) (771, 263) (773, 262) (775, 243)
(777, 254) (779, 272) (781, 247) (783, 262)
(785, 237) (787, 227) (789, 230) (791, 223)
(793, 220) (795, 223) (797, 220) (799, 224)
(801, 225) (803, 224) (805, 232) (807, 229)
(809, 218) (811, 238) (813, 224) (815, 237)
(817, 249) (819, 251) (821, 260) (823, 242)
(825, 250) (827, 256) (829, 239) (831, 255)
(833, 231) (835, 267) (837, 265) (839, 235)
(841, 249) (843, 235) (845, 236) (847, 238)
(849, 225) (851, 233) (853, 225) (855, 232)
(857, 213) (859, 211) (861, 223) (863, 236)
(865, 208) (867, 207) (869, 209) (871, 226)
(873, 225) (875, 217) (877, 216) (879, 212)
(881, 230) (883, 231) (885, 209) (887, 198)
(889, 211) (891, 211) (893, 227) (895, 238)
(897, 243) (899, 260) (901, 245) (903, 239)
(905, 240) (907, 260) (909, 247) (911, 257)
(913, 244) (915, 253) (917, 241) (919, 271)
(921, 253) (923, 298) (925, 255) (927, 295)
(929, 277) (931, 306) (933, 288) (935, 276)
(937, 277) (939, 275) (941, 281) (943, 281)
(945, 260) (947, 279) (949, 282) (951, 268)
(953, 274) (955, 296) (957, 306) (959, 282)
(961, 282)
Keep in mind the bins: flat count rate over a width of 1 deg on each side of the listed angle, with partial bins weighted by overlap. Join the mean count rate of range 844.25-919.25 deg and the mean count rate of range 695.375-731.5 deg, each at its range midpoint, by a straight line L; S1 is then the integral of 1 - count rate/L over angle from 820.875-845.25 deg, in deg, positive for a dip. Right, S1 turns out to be -1.7 deg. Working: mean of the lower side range 236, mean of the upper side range 230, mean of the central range 248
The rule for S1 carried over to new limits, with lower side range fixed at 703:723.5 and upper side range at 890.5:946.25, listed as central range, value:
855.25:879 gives 3.6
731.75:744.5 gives 0.5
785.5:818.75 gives 2.9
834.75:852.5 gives 0.9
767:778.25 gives -0.5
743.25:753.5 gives -0.1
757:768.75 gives 0.6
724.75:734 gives 0.3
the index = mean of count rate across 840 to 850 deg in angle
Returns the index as 237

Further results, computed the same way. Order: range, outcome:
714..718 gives 251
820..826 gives 251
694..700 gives 217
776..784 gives 259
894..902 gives 246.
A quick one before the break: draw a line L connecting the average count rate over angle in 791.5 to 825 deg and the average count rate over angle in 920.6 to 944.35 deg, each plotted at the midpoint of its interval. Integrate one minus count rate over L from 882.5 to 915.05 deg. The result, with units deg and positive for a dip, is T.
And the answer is 3.9 deg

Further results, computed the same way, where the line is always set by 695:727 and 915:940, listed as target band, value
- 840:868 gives 3.8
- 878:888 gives 1.9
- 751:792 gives 0.7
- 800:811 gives 1.2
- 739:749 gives 0.0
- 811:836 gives 1.0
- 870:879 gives 1.5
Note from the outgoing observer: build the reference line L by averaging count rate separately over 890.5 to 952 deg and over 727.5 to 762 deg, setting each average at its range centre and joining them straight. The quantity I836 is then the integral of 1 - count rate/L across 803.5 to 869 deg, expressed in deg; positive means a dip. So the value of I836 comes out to 3.7 deg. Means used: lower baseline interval 236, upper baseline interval 263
